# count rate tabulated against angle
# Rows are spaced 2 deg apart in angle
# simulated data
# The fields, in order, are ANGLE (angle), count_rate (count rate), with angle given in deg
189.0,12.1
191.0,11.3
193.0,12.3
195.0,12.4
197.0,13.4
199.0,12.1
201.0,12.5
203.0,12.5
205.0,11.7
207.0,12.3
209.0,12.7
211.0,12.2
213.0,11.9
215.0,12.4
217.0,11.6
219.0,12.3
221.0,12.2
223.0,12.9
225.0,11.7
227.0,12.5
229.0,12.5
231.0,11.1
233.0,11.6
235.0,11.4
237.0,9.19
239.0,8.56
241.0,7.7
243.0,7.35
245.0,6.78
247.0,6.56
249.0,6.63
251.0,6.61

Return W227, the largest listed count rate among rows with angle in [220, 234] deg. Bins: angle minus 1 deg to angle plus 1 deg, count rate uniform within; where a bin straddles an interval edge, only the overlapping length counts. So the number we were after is 12.9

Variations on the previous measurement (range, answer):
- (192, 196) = 12.4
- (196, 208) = 13.4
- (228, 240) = 12.5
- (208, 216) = 12.7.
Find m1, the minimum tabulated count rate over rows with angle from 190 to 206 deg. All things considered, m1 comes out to 11.3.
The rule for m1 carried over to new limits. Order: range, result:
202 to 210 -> 11.7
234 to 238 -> 9.19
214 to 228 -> 11.6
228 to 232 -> 11.1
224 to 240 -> 8.56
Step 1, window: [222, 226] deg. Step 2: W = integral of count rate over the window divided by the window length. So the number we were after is 12.3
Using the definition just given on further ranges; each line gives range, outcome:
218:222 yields 12.2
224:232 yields 11.9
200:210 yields 12.3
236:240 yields 8.88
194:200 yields 12.6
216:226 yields 12.1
